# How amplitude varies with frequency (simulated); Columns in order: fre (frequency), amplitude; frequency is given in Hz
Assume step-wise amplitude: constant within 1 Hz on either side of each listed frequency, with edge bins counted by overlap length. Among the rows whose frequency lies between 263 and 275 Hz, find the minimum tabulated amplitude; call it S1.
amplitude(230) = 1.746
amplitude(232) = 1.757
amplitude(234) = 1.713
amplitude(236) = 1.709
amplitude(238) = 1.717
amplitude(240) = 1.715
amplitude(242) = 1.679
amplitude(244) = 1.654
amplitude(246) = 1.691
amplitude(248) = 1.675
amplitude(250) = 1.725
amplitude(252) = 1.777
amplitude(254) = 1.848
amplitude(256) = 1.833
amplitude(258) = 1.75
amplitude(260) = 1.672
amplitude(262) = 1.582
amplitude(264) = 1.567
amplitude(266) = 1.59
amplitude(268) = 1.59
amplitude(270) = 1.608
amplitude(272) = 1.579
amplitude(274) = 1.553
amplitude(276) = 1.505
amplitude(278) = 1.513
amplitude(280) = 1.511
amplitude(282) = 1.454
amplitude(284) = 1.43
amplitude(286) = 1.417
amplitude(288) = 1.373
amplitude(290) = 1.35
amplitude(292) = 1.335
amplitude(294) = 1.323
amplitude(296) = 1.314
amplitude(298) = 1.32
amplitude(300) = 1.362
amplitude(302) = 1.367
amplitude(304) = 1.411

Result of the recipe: 1.553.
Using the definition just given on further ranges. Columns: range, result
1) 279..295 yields 1.323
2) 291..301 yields 1.314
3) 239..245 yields 1.654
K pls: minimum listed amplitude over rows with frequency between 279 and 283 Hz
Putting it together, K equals 1.454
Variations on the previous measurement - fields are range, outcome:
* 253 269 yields 1.567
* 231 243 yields 1.679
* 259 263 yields 1.582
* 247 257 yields 1.675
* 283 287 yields 1.417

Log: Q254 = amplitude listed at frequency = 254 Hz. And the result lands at 1.848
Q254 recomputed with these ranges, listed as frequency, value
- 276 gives 1.505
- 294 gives 1.323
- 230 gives 1.746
